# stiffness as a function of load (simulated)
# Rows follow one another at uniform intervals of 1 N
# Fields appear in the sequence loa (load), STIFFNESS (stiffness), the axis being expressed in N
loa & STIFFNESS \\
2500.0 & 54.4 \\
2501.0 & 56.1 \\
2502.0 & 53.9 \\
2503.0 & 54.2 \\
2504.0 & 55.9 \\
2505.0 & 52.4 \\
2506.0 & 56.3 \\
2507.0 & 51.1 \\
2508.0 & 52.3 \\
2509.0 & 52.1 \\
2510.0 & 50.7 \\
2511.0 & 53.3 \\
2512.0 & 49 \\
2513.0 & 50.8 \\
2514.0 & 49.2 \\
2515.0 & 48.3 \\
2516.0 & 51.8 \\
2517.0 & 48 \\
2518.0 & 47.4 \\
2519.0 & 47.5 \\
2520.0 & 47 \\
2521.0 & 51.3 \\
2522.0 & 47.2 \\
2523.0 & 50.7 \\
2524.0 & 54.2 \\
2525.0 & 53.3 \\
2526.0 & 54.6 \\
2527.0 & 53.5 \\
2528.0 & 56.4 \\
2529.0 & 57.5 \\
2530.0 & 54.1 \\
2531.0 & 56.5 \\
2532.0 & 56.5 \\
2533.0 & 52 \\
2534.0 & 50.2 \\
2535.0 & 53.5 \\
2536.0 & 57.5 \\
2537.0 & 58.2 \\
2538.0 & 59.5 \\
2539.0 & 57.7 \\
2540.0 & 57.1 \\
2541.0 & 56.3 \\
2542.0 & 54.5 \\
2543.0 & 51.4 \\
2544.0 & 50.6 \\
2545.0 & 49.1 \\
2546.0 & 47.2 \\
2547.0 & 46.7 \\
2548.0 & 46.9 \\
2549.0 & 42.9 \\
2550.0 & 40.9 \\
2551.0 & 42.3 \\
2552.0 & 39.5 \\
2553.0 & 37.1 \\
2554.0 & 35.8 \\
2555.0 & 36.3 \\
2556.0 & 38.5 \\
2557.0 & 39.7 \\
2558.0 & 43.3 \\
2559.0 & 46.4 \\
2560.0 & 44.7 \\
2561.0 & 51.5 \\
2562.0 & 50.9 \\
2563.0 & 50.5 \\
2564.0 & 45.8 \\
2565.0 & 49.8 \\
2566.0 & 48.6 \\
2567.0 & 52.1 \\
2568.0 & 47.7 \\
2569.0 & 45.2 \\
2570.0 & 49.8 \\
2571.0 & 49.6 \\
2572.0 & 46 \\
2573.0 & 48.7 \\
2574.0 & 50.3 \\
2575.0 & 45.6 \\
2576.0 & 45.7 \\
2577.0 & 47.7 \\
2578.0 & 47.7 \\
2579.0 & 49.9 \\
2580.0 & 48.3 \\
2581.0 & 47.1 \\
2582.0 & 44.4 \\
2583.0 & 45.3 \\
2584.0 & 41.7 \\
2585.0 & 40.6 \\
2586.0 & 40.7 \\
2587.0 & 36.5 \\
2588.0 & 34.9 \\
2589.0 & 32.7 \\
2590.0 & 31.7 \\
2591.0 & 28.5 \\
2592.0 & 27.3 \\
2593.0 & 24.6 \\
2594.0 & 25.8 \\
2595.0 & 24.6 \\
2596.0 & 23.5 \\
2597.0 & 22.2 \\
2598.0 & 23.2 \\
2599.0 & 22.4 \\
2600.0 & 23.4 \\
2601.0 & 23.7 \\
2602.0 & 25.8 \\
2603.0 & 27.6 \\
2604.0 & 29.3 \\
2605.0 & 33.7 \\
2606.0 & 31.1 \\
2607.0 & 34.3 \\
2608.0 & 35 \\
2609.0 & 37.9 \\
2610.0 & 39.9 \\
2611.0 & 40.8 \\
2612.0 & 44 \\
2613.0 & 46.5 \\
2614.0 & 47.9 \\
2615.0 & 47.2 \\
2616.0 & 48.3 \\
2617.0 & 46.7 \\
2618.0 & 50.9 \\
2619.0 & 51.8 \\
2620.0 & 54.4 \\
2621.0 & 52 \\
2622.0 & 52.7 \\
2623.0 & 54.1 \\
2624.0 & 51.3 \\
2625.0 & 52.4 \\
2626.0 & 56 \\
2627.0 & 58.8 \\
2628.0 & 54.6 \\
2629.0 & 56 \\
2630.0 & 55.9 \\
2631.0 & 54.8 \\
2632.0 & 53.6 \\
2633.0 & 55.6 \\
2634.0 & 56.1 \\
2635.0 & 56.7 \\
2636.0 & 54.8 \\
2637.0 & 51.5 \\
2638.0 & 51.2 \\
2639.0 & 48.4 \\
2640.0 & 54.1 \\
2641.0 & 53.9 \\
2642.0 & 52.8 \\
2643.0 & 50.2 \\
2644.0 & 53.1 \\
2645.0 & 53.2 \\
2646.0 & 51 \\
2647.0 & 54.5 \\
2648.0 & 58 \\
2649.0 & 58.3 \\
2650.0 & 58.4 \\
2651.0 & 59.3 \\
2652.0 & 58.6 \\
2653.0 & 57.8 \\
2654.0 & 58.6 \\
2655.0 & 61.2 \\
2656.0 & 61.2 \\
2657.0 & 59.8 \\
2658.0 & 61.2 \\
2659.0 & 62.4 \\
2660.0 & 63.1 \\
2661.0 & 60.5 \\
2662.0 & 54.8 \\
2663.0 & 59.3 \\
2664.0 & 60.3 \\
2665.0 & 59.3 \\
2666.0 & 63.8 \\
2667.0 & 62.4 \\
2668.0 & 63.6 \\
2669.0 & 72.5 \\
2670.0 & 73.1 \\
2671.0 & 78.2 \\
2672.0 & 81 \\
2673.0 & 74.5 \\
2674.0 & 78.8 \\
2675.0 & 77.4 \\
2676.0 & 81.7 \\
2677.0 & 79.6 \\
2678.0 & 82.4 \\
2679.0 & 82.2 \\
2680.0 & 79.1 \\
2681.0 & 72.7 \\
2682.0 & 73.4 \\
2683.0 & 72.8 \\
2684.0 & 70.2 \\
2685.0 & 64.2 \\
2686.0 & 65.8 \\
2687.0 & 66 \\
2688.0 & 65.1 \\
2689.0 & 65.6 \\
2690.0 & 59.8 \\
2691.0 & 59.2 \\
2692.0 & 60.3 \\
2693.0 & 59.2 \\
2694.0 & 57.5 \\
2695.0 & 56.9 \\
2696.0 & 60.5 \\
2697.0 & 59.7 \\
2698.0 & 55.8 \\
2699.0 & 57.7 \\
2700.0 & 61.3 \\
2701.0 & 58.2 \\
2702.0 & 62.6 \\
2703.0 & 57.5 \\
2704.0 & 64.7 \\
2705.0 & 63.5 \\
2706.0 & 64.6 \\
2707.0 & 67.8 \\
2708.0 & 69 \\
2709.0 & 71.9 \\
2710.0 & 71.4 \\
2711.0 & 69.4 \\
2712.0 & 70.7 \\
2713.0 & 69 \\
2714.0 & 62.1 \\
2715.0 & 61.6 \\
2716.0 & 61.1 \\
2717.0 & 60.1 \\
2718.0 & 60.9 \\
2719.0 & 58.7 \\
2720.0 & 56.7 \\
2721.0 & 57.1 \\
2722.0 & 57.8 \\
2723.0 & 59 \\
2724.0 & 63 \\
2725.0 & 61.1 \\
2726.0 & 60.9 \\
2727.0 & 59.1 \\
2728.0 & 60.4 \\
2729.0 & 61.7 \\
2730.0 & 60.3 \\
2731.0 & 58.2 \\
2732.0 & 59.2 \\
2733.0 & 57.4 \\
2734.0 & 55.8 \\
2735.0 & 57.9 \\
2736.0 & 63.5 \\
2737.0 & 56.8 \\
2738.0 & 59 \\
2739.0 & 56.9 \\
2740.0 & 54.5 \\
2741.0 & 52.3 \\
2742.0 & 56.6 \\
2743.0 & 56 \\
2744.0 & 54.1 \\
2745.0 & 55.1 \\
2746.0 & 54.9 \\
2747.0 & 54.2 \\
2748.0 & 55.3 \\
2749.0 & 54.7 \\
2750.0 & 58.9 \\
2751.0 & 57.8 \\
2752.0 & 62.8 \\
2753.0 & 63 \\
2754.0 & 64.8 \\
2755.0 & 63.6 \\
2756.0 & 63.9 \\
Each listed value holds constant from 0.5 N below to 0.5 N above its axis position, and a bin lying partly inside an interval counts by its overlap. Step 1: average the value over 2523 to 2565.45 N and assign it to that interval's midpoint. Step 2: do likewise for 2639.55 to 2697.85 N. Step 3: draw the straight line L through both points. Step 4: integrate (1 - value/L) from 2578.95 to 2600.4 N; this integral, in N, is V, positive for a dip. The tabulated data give 8.37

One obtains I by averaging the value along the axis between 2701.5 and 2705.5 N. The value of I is 62.1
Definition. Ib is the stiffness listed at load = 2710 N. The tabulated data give 71.4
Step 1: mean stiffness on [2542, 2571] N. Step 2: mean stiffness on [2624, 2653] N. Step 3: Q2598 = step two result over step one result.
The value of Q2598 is 1.2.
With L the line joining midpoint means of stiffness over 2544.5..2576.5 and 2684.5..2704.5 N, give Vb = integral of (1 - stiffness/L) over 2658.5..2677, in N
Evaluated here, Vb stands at -3.4 N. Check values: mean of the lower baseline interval 45.5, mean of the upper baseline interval 60.9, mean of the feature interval 68.5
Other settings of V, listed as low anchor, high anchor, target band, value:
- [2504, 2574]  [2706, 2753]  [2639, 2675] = -3.23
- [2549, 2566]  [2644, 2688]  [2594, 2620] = 8.98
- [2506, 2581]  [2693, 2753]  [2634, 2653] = 0.30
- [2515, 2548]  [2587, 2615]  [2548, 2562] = 1.06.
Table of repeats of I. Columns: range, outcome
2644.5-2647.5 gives 52.9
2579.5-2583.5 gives 46.3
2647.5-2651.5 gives 58.5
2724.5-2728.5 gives 60.4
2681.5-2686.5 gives 69.3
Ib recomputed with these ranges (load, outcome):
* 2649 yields 58.3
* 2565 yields 49.8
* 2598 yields 23.2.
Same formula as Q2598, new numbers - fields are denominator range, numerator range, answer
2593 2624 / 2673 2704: 1.79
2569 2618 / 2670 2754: 1.67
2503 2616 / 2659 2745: 1.43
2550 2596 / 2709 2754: 1.42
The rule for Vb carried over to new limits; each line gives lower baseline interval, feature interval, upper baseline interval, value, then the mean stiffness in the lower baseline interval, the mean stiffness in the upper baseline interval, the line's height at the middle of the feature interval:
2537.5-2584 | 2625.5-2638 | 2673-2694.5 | 1.1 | 47.2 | 70.2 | 60.5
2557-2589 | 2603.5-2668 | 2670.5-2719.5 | 4.9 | 46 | 67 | 56.8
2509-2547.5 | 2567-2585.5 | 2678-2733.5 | 2.8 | 52.4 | 63.5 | 55.4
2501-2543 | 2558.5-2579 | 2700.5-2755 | 2.4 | 53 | 60.4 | 54.7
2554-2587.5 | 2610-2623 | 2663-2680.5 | 2.2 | 45.8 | 73.1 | 58.2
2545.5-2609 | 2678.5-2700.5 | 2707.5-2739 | -3.3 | 39.4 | 61.6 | 56.4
